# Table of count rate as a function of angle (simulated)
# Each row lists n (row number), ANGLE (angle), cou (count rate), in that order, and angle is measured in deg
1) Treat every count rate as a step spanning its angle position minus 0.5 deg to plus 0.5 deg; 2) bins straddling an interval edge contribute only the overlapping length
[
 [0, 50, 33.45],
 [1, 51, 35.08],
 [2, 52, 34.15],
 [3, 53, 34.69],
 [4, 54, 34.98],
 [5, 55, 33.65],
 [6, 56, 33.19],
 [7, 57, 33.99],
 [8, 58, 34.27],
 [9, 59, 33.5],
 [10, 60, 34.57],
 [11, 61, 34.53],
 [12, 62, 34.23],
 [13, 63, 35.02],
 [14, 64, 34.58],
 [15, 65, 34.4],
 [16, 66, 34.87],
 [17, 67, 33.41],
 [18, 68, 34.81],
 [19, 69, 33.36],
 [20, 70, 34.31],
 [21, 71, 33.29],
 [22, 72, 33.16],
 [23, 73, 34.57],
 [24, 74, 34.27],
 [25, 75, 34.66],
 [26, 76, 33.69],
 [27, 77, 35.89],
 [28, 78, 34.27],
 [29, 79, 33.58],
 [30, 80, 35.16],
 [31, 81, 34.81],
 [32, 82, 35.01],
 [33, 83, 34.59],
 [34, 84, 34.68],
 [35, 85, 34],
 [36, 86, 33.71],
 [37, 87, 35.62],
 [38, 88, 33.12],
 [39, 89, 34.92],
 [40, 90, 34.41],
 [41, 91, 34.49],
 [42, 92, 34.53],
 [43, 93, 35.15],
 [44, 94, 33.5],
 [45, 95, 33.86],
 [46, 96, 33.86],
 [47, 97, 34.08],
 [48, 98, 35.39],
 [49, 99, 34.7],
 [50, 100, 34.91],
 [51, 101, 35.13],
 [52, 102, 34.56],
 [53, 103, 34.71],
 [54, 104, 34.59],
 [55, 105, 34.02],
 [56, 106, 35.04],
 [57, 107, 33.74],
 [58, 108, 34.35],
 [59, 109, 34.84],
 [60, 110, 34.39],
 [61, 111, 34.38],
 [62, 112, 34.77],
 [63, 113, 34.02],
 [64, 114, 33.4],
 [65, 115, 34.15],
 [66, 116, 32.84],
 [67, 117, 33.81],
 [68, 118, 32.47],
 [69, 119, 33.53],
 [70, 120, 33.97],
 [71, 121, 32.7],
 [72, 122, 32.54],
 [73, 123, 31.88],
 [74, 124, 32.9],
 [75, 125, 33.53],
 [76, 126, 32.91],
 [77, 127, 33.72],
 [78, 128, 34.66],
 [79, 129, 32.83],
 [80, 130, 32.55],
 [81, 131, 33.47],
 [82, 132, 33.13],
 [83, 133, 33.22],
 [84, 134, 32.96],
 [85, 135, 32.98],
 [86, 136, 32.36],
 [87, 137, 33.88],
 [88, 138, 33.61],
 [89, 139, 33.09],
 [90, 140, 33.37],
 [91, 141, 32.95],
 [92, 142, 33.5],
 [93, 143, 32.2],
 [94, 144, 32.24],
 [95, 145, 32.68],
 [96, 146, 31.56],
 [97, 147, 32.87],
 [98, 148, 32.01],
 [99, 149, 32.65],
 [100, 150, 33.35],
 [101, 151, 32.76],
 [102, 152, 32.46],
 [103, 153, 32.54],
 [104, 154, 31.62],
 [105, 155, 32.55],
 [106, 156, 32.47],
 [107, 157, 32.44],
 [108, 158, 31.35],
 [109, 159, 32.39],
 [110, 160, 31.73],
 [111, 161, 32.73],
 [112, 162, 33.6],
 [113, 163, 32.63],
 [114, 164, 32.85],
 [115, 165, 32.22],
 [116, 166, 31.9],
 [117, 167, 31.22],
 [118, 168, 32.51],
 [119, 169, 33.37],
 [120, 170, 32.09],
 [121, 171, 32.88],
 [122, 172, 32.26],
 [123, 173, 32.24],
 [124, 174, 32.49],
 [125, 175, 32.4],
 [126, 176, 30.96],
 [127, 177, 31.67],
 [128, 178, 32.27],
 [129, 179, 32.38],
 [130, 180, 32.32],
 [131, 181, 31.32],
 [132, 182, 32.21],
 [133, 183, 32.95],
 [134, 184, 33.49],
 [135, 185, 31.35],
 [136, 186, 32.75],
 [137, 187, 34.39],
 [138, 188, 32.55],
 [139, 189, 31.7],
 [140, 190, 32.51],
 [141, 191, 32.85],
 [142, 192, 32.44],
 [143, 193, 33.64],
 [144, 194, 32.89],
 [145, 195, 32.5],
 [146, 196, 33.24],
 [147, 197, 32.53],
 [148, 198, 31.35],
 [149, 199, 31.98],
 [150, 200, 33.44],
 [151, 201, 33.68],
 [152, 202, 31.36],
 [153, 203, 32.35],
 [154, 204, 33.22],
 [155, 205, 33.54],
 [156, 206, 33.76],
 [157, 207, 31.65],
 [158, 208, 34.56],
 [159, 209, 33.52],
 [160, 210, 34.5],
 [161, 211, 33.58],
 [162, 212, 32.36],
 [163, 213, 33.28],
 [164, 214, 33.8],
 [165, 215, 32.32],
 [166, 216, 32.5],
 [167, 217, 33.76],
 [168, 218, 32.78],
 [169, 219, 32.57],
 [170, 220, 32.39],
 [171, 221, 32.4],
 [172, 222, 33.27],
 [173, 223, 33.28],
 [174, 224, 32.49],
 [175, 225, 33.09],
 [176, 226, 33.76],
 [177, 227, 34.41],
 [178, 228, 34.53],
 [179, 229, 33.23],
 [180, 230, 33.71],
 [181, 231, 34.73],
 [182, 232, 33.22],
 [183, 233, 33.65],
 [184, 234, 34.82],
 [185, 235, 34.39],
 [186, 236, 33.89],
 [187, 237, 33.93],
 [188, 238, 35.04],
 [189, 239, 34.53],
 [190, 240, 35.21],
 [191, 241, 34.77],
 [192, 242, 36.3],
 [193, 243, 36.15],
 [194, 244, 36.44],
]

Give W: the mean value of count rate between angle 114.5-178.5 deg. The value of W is 32.7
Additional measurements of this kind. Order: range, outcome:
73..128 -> 34.2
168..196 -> 32.5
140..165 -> 32.5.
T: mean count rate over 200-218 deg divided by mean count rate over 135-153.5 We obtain 1.01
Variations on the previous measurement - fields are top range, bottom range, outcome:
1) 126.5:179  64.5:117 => 0.95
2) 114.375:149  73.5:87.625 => 0.96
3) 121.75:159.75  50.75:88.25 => 0.96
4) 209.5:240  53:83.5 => 0.98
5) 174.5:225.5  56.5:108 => 0.95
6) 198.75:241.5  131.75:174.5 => 1.03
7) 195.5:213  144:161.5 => 1.02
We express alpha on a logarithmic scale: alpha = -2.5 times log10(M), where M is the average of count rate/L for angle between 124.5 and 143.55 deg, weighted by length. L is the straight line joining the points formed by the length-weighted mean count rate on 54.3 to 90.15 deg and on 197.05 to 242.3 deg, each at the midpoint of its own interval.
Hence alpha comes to 0.02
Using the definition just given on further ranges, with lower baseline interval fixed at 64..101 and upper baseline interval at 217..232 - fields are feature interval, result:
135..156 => 0.04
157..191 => 0.04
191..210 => 0.02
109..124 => 0.02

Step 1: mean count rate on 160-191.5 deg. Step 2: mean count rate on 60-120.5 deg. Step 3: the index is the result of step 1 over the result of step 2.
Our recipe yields 0.94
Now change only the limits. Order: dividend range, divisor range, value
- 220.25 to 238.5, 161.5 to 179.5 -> 1.04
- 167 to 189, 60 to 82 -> 0.94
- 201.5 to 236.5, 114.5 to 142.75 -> 1.00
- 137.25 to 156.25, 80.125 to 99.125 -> 0.95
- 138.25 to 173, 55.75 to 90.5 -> 0.95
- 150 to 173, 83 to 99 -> 0.94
